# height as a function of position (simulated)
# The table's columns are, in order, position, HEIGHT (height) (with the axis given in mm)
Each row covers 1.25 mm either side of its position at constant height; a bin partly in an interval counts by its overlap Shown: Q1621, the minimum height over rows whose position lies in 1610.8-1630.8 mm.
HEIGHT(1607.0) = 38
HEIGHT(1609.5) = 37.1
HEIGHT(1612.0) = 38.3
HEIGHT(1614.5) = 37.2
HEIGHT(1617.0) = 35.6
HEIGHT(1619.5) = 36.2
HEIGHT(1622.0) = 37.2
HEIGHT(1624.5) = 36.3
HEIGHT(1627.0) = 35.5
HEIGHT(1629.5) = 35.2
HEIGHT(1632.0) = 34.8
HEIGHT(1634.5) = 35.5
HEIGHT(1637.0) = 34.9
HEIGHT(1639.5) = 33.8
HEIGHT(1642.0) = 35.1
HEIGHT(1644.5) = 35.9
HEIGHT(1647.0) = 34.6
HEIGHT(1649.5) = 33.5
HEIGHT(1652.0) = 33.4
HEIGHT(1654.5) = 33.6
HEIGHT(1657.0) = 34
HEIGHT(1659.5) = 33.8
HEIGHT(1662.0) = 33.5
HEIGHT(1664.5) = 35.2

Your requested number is 35.2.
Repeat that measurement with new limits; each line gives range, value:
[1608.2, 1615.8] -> 37.1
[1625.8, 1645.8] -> 33.8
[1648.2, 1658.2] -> 33.4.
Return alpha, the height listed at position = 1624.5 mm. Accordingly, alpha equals 36.3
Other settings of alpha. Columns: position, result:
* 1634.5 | 35.5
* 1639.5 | 33.8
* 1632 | 34.8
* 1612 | 38.3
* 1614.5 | 37.2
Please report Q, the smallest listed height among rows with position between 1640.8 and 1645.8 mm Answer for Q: 35.1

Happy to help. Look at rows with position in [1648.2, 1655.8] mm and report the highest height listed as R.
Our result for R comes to 33.6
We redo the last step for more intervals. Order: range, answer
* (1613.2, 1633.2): 37.2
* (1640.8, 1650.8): 35.9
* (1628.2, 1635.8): 35.5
